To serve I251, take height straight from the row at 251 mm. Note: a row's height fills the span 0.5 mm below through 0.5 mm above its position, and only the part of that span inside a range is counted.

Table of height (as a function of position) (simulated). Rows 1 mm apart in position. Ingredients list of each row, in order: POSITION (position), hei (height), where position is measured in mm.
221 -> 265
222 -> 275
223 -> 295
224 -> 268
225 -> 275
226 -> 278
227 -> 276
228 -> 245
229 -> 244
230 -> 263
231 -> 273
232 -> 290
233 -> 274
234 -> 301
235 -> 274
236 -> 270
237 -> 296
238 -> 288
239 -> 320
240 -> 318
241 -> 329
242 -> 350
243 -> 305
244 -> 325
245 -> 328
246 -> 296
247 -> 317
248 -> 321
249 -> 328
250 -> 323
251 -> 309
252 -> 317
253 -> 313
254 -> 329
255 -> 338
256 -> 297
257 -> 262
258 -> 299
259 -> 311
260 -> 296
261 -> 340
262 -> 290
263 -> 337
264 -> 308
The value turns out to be 309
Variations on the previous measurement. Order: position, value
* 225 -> 275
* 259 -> 311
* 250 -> 323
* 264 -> 308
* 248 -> 321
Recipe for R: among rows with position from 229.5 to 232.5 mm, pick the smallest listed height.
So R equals 263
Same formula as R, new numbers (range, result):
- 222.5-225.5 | 268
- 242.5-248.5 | 296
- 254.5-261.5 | 262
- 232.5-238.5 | 270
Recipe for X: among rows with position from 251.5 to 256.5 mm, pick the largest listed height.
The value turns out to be 338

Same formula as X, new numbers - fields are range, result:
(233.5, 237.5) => 301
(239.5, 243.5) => 350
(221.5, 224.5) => 295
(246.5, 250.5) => 328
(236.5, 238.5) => 296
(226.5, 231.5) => 276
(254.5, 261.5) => 340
